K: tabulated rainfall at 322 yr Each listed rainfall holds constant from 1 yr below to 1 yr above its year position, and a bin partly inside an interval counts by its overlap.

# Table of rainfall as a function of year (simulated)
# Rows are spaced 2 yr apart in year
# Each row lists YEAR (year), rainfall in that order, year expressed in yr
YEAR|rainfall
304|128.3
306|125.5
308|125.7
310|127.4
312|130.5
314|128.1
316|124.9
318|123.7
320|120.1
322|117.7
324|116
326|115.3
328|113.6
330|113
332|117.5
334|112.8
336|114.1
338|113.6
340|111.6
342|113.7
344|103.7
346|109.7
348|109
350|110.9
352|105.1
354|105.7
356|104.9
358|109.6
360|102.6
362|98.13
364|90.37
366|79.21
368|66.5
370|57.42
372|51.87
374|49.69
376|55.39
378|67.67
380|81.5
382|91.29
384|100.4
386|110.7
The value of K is 117.7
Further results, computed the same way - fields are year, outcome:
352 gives 105.1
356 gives 104.9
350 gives 110.9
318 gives 123.7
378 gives 67.67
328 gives 113.6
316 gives 124.9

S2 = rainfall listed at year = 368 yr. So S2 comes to 66.5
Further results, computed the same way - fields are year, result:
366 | 79.21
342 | 113.7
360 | 102.6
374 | 49.69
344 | 103.7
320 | 120.1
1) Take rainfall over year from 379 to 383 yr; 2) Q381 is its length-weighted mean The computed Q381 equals 86.4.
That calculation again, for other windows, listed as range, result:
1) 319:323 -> 119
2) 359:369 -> 87.4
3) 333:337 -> 113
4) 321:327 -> 116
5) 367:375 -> 56.4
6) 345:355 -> 108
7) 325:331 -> 114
